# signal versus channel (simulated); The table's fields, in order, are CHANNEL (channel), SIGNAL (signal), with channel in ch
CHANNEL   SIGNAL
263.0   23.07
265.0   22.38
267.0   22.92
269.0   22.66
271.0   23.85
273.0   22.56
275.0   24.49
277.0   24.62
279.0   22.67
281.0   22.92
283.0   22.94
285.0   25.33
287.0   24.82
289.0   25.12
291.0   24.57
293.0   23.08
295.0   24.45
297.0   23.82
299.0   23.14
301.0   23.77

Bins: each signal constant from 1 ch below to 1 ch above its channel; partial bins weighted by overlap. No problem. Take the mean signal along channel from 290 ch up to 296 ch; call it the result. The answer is 24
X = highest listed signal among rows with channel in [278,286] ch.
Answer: 25.33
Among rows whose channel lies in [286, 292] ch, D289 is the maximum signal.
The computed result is 25.12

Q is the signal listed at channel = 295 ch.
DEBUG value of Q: 24.45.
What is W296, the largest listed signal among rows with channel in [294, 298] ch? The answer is 24.45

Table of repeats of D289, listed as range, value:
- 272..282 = 24.62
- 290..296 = 24.57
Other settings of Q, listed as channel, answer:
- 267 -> 22.92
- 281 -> 22.92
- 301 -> 23.77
